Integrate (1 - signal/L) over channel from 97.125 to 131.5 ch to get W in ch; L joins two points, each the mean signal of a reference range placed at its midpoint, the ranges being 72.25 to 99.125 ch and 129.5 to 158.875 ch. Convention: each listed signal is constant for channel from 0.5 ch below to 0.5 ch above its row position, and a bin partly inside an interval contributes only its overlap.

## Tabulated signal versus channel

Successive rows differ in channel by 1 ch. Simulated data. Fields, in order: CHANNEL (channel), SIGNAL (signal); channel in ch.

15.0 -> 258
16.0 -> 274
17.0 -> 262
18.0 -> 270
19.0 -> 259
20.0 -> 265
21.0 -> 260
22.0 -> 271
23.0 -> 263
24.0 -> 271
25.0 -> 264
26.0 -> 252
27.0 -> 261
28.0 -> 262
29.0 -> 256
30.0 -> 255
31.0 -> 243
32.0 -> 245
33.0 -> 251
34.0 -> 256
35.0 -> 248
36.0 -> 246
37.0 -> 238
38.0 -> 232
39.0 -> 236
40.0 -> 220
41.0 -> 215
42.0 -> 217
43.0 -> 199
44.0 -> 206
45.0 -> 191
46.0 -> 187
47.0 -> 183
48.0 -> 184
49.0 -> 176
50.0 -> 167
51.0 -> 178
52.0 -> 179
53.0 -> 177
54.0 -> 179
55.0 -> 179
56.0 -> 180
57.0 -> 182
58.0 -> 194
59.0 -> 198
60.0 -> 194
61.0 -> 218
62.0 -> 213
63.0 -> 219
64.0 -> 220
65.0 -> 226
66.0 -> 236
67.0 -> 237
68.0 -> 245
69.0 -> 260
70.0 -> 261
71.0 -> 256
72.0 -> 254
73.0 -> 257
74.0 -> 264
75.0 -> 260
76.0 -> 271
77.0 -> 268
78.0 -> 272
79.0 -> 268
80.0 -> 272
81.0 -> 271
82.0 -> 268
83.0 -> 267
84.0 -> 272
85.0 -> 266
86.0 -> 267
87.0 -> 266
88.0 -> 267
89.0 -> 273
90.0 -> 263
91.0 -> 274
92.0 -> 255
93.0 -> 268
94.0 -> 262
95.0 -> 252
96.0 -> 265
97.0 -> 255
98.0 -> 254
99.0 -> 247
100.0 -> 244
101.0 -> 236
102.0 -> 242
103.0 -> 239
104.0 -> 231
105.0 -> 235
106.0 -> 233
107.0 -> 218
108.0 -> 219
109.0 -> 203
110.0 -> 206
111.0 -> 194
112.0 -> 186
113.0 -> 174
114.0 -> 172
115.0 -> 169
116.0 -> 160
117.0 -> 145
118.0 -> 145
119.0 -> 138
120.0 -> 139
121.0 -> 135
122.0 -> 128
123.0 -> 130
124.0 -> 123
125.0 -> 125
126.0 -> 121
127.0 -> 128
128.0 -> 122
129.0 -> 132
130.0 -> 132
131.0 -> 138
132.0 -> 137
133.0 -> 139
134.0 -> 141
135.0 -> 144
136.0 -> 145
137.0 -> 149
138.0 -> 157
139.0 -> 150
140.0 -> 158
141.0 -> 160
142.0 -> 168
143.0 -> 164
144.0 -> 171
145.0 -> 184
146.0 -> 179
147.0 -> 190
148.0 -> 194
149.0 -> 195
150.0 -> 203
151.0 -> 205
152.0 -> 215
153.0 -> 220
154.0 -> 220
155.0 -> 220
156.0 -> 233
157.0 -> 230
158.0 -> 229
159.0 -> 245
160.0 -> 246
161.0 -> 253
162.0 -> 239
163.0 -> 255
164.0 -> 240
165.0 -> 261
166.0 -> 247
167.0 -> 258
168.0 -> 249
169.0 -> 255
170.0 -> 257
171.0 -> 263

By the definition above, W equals 7.16 ch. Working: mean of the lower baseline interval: 265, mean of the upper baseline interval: 179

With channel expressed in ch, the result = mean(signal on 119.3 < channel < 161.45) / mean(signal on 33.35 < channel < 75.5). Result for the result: 0.79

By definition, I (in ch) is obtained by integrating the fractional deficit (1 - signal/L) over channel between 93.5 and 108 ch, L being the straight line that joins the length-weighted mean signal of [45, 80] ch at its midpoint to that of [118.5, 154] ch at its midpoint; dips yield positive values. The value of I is -4.3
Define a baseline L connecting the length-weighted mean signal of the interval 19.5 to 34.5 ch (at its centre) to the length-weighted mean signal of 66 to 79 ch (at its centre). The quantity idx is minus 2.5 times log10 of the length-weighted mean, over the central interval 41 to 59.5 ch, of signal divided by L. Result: 0.35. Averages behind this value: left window 258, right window 258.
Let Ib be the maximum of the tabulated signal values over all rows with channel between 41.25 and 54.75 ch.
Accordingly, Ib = 217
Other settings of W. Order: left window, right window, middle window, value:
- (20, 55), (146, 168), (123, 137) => 5.79 ch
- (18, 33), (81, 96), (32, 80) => 7.41 ch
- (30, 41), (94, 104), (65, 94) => -1.92 ch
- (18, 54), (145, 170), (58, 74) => -0.28 ch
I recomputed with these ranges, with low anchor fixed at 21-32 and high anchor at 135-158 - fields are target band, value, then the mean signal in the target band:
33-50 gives 2.45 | 214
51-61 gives 2.29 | 186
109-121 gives 2.31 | 166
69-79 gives -1.40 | 263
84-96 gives -2.40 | 265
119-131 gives 4.23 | 129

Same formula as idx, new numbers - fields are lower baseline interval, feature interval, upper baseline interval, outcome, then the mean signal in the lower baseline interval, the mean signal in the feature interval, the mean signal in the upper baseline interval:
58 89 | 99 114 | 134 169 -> 0.064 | 250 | 218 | 205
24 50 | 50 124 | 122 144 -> -0.217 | 229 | 223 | 141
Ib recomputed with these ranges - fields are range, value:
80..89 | 273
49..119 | 274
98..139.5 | 254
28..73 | 262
